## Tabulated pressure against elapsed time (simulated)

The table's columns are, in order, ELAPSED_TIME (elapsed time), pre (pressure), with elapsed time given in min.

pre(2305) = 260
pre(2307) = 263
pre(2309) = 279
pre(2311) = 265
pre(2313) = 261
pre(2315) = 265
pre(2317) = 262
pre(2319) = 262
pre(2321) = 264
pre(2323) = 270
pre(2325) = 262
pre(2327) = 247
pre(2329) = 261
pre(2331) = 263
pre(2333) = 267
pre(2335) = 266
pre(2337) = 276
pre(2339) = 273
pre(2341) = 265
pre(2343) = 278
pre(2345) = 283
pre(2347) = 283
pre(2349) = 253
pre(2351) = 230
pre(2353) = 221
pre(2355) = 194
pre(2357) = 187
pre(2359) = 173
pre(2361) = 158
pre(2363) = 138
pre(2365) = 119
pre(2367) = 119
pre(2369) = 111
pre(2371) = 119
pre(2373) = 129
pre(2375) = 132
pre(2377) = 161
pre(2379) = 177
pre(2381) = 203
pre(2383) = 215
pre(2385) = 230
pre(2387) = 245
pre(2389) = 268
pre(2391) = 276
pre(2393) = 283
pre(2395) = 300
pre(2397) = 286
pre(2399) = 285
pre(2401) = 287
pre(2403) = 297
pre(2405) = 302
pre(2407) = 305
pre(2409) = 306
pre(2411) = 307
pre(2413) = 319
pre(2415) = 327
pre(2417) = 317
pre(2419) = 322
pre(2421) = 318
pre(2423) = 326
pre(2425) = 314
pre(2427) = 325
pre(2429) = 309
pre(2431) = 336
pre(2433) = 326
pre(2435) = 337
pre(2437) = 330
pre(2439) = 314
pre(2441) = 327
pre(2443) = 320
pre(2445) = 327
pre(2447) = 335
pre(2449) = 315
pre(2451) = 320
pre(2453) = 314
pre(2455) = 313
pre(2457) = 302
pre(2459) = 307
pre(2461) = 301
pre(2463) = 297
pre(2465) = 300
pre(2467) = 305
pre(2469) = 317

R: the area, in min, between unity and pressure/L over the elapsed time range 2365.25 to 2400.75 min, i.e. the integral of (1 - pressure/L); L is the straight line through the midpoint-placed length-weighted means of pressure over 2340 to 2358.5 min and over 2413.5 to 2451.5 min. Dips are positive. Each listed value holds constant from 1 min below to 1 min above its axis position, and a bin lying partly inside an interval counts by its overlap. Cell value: 8.9 min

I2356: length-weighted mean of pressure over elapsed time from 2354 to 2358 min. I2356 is 190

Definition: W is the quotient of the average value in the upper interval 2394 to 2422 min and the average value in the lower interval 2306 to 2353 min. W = 1.2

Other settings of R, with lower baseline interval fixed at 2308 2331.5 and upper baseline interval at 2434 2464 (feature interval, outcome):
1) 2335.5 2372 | 9.4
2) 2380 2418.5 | 1.9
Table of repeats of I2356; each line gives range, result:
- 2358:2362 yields 166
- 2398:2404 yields 290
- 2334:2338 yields 271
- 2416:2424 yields 321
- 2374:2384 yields 178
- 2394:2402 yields 290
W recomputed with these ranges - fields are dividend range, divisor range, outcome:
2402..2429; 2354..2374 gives 2.17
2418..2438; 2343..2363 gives 1.48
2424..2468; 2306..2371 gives 1.36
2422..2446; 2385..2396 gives 1.20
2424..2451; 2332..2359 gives 1.30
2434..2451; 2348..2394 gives 1.72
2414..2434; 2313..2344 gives 1.21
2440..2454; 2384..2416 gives 1.12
